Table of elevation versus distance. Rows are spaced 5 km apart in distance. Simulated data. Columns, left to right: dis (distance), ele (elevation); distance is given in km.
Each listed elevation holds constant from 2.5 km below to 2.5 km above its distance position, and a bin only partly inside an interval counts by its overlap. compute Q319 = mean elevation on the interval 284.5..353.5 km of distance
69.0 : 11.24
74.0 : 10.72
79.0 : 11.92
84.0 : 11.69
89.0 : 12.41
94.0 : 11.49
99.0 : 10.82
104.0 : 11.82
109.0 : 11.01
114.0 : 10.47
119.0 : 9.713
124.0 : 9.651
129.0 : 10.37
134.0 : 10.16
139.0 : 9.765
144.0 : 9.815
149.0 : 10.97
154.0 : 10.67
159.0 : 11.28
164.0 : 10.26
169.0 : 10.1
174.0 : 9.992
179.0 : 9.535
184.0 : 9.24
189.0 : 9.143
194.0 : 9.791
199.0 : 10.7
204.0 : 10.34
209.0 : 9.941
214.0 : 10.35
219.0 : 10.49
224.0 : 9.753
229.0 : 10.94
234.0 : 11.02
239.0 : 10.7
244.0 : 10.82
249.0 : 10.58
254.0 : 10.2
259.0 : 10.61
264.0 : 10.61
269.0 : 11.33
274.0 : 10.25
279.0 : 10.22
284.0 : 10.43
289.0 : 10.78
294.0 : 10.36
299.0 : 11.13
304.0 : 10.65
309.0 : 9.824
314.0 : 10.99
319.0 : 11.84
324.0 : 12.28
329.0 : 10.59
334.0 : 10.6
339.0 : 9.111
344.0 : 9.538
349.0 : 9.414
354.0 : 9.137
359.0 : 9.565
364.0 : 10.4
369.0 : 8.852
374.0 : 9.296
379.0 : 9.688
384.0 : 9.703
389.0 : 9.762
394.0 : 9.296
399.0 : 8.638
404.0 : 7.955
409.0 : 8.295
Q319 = 10.5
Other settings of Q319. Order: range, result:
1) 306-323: 11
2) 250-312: 10.5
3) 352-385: 9.52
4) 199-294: 10.5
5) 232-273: 10.7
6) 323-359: 9.97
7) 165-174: 10.1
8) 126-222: 10.1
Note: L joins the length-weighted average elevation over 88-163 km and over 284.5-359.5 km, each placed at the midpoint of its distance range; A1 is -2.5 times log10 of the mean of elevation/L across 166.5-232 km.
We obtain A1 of 0.056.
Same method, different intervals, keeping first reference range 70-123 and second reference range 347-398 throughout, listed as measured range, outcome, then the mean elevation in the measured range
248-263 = -0.028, 10.5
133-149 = 0.087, 10.1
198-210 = 0.019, 10.3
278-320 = -0.078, 10.7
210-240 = -0.013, 10.5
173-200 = 0.102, 9.67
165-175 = 0.066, 10.1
